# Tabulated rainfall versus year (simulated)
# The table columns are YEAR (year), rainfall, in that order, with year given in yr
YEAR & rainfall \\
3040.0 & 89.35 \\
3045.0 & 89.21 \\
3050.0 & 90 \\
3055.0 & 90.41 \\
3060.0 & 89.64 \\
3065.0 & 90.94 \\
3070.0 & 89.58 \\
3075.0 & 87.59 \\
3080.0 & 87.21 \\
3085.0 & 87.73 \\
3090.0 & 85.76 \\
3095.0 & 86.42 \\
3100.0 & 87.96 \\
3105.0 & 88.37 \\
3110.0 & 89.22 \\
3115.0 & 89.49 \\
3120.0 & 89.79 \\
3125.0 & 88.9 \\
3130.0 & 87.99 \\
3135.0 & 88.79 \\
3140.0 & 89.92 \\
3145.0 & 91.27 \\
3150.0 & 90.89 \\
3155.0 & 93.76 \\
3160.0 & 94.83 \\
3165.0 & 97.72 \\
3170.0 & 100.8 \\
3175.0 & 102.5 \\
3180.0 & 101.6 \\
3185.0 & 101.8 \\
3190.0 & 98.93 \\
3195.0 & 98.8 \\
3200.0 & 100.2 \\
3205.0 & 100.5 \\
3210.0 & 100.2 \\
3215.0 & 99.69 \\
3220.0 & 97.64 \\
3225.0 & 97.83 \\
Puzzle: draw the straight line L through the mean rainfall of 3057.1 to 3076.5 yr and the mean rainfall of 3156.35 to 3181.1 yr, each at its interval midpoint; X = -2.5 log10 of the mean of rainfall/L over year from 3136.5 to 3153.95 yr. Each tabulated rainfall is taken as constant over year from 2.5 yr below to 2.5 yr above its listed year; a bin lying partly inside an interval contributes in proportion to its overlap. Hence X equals 0.07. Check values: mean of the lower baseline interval 89.6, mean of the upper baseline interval 99.1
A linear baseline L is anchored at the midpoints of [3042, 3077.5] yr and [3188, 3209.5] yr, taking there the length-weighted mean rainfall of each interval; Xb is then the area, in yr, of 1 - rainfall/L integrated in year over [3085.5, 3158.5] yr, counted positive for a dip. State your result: 3.8 yr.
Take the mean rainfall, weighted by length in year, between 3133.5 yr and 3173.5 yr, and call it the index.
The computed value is 93.8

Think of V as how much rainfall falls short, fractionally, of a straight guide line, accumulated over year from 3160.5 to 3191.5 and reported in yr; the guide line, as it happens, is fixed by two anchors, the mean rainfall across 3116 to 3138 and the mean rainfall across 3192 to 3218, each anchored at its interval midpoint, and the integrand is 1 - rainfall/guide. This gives -1.4 yr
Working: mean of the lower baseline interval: 88.9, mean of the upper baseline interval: 99.8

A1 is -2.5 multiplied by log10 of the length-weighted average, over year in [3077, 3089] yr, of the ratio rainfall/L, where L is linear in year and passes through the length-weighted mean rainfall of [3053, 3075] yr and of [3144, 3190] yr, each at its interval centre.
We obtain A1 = 0.05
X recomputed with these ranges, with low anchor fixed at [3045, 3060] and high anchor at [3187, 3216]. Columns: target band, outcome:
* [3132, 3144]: 0.071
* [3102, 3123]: 0.056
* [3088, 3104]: 0.072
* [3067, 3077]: 0.030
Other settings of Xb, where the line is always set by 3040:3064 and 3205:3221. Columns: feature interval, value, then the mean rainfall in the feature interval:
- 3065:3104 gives 1.7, 87.7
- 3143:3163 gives 0.6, 92.8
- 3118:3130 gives 0.7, 89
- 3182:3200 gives -0.3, 99.9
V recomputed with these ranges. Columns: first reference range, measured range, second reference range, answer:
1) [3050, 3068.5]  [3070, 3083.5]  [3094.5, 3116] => 0.3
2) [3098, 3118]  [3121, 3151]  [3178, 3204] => 1.0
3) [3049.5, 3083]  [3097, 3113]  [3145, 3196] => 0.7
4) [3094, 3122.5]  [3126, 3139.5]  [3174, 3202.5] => 0.5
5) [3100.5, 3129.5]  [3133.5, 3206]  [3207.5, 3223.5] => -1.8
